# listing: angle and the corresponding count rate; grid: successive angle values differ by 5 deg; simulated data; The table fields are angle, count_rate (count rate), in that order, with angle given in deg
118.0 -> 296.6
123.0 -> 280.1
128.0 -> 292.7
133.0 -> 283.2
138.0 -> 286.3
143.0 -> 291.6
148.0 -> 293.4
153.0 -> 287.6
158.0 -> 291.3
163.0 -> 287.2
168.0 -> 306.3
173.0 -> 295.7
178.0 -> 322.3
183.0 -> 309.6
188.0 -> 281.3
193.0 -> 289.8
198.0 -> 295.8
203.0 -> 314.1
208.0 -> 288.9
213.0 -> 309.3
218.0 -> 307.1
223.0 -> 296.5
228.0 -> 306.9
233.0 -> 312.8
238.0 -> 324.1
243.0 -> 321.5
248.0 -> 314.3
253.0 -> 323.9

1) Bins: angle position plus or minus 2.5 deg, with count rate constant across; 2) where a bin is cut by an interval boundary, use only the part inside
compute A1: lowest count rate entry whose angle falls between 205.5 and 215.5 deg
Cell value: 288.9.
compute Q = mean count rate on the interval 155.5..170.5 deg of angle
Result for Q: 295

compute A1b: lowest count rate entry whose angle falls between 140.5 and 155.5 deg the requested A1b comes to 287.6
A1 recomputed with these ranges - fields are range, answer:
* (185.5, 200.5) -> 281.3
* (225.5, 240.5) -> 306.9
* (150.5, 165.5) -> 287.2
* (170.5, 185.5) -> 295.7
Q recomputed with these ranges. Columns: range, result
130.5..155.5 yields 288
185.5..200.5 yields 289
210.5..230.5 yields 305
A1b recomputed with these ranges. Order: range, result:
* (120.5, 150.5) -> 280.1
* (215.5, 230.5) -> 296.5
